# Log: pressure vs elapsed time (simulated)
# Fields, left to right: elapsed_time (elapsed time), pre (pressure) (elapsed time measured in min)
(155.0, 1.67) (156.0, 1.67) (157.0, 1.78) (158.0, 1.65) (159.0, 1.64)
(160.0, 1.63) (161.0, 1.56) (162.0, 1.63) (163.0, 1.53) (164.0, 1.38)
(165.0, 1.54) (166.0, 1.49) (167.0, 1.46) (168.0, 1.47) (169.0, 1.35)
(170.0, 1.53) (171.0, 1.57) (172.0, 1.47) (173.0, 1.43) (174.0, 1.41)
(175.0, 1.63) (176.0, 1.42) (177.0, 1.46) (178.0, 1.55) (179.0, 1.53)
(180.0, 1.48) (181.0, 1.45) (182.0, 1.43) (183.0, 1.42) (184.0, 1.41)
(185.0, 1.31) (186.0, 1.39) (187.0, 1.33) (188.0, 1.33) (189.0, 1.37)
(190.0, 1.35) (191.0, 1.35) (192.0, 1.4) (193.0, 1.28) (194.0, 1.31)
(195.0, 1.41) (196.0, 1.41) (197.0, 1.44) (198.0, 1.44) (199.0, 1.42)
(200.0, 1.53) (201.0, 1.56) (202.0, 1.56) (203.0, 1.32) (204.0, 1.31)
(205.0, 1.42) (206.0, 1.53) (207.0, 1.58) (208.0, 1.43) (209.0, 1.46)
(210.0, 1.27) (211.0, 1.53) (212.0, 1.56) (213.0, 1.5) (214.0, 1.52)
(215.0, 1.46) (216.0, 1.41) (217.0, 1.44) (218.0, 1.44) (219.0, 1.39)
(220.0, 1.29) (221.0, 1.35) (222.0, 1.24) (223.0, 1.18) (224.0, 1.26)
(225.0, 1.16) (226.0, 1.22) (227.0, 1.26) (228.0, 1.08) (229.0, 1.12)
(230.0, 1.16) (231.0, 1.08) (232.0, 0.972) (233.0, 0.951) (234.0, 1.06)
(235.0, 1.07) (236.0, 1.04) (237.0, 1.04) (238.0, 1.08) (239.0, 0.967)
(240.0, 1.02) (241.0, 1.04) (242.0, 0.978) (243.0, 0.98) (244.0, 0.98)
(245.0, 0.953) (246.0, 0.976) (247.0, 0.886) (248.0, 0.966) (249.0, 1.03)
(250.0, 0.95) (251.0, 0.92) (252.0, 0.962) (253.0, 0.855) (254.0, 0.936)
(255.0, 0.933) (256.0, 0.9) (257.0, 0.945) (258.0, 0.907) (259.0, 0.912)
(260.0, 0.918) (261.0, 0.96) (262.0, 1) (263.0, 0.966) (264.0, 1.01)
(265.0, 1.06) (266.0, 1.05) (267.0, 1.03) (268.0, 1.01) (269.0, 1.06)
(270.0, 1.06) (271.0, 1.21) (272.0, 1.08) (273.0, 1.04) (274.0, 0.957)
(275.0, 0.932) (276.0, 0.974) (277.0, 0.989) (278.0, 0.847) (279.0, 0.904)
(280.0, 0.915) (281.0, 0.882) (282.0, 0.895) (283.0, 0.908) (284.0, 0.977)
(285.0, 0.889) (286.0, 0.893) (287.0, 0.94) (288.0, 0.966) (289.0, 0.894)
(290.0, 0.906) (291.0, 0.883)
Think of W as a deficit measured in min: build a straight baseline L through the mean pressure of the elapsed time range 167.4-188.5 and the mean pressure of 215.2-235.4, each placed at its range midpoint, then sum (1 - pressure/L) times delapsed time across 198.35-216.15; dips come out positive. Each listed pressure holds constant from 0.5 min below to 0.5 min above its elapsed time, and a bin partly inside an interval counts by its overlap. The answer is -2.3 min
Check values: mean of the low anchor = 1.45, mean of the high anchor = 1.21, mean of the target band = 1.47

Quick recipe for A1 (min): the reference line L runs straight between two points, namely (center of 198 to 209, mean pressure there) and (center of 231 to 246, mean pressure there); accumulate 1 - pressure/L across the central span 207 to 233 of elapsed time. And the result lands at -1.1 min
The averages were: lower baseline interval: 1.46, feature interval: 1.31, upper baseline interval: 1.01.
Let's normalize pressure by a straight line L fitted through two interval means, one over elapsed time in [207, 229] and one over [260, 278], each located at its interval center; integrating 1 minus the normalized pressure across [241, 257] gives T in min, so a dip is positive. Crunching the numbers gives 2.8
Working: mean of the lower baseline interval 1.35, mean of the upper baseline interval 1.02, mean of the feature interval 0.95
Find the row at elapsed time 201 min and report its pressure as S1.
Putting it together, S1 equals 1.56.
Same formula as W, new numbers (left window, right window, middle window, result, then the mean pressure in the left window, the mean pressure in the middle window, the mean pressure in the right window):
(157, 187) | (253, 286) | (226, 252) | 2.5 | 1.49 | 1.02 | 0.968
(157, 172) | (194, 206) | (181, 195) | 1.0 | 1.54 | 1.36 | 1.44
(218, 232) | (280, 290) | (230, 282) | 3.5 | 1.21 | 0.984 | 0.915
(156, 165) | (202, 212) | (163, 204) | 2.3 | 1.6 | 1.43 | 1.44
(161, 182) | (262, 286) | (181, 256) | 1.3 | 1.49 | 1.24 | 0.983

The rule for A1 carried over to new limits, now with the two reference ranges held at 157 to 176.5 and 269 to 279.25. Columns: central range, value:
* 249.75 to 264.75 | 2.00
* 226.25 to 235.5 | 0.96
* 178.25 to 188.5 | 0.22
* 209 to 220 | -1.30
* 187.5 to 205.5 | -0.30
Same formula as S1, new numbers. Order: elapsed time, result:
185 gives 1.31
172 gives 1.47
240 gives 1.02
